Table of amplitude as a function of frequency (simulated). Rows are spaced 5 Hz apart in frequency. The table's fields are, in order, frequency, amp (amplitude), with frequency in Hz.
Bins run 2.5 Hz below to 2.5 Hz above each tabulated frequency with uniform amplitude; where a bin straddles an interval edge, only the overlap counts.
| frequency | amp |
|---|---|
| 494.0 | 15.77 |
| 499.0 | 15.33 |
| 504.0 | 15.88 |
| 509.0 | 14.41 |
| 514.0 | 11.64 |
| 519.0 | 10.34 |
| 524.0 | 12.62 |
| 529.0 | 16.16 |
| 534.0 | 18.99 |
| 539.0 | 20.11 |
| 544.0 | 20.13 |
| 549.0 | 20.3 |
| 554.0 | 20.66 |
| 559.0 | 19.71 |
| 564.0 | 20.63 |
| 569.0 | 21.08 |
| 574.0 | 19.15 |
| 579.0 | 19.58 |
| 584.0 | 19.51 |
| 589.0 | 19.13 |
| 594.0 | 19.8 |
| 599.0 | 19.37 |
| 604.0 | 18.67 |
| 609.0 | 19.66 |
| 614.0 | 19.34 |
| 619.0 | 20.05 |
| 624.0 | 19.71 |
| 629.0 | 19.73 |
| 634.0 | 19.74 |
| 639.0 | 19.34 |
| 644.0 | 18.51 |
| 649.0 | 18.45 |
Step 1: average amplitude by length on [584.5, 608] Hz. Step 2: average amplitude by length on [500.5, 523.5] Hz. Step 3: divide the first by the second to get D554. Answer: 1.47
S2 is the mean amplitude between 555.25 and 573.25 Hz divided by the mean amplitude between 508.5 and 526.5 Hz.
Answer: 1.69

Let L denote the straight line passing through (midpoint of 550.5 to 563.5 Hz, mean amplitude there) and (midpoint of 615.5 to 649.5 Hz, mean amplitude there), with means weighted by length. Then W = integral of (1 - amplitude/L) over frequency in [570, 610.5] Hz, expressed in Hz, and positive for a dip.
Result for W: 1.0 Hz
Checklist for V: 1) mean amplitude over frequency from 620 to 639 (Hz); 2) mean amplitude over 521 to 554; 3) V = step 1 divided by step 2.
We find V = 1.09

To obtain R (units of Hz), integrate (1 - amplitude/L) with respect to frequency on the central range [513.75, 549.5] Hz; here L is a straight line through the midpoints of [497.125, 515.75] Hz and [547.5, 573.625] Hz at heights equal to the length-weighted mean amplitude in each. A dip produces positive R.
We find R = 2.1 Hz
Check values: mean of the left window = 14.4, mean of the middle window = 16.4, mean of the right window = 20.4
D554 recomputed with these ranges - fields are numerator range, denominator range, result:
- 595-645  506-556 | 1.18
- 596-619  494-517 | 1.35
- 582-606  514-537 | 1.35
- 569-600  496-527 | 1.45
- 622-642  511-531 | 1.55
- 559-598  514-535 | 1.43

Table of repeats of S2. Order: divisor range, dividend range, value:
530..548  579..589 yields 1.00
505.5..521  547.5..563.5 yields 1.63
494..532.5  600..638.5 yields 1.39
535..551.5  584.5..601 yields 0.97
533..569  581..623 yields 0.96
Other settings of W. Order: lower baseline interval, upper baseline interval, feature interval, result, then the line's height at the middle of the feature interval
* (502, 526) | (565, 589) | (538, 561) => -4.7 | 16.8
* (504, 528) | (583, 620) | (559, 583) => -4.2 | 17.1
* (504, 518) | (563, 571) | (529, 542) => -1.8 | 16.6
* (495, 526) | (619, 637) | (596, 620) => -0.9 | 18.7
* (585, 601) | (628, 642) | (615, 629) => -0.2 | 19.5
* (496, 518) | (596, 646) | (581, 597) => -1.4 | 17.9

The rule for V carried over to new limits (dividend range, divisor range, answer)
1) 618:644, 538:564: 0.97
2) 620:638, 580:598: 1.01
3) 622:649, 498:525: 1.45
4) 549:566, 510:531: 1.60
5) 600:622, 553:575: 0.96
